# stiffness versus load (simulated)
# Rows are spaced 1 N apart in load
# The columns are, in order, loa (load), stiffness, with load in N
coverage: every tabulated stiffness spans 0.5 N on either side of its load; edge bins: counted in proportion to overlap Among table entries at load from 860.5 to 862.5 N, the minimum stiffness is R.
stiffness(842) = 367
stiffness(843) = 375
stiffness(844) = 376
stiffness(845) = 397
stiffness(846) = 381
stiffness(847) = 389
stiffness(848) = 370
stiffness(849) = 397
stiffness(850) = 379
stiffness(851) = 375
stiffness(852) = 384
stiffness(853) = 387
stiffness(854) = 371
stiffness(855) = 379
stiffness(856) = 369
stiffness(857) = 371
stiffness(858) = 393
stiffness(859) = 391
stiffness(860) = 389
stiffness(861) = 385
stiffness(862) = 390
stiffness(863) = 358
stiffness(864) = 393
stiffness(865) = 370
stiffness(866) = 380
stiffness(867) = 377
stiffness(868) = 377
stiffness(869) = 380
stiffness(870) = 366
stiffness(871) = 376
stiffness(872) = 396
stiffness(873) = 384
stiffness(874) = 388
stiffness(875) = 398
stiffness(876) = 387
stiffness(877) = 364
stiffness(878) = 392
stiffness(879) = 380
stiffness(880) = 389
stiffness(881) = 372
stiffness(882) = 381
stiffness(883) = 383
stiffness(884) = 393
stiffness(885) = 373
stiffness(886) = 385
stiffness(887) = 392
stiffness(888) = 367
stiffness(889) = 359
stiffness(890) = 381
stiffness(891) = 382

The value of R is 385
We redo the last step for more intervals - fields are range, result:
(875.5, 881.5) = 364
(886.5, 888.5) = 367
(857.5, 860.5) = 389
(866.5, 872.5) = 366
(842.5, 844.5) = 375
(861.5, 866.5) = 358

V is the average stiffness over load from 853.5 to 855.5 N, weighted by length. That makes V 375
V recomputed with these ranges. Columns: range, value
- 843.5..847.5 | 386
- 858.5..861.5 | 388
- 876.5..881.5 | 379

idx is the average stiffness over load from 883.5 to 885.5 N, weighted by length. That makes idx 383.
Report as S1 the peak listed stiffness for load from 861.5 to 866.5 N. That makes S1 393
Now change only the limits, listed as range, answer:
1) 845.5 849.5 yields 397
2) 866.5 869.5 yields 380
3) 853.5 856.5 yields 379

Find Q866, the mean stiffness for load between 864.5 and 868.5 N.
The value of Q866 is 376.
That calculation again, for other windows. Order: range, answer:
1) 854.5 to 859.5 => 381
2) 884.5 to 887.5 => 383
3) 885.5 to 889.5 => 376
